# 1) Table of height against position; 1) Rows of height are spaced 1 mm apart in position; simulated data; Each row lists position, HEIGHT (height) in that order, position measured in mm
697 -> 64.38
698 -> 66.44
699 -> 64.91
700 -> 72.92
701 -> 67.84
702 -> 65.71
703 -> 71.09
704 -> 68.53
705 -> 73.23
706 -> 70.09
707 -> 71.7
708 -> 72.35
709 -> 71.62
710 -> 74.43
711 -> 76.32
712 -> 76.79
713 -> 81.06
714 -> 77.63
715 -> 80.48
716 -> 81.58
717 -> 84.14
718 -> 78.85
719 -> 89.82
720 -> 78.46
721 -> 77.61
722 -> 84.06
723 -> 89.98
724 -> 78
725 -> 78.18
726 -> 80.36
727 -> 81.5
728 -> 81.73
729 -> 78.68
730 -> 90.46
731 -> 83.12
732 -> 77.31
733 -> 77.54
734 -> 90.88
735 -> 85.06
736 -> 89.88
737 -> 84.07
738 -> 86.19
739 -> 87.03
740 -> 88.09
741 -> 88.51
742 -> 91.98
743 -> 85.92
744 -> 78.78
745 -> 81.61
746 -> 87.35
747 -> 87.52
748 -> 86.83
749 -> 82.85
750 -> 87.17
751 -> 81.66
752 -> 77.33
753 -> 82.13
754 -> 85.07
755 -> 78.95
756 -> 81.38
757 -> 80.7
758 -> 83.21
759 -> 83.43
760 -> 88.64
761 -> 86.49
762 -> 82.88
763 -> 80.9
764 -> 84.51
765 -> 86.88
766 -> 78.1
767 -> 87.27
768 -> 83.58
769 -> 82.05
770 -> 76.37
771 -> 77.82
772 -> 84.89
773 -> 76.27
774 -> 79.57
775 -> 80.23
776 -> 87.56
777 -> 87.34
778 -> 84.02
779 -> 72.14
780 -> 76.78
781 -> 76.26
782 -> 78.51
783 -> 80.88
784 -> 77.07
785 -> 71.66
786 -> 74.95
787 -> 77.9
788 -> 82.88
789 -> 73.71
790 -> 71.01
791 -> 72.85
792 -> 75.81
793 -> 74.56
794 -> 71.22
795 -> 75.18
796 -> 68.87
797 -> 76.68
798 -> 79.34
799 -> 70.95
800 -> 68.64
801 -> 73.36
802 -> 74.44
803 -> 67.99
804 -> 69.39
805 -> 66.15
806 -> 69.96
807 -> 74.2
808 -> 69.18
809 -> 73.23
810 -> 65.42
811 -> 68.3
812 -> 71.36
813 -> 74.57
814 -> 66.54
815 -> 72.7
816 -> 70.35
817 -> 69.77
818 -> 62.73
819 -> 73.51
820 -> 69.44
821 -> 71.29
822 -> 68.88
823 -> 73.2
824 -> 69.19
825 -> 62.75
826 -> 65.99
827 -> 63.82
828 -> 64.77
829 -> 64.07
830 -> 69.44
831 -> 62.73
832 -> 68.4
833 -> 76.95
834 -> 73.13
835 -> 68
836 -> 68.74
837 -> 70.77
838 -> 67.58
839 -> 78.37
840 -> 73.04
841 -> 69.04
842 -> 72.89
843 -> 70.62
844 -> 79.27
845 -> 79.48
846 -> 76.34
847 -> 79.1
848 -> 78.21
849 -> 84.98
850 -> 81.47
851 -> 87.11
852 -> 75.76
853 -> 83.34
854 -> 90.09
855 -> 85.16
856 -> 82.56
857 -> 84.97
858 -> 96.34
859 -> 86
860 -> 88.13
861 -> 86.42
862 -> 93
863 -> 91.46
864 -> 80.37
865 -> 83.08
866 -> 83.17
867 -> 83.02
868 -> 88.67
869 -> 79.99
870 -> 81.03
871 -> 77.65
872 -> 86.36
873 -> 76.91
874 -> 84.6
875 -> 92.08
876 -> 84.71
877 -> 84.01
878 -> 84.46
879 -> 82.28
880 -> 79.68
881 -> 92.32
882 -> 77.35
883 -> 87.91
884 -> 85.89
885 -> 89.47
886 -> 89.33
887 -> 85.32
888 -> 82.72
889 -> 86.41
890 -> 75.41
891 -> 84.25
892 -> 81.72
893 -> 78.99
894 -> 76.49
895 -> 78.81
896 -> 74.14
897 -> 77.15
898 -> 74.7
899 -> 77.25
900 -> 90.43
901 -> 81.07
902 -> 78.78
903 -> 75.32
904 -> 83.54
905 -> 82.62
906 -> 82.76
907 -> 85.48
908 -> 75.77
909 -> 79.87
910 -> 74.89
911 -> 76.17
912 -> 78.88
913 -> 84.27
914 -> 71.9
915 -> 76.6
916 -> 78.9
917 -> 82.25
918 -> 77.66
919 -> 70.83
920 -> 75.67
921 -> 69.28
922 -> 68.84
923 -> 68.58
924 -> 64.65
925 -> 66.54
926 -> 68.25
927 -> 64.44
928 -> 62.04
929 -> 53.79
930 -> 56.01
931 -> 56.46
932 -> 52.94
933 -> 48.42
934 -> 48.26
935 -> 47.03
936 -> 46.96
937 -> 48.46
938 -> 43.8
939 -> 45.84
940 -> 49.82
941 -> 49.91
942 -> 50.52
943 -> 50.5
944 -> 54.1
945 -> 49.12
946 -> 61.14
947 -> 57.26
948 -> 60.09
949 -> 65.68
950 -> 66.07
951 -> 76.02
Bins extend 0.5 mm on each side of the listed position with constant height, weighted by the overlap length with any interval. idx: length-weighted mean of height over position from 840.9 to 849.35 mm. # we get 76.9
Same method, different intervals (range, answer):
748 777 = 82.6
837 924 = 80.8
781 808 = 73.7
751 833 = 75.1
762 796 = 78.7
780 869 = 75.1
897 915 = 79.5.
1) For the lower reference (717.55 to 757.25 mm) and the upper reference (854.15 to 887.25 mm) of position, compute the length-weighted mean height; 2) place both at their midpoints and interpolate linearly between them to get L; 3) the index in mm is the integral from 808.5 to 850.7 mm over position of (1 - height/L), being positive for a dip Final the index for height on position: 6.7 mm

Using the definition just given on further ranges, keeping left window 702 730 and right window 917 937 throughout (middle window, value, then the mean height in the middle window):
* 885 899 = -3.5 mm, 80.6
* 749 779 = -3.3 mm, 82.5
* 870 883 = -3.6 mm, 83.6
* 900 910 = -2.8 mm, 80.8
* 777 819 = -0.8 mm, 73.1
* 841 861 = -4.3 mm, 82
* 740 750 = -1.3 mm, 85.9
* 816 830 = 0.4 mm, 67.8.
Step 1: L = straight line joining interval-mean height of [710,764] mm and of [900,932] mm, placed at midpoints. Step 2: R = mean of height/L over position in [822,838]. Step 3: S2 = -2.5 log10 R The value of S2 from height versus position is 0.15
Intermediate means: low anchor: 83.1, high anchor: 73.2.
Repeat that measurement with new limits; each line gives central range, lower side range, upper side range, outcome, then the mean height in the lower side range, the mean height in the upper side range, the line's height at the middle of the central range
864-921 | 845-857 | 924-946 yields -0.20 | 82.2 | 53.5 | 68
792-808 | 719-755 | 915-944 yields 0.06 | 83.8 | 59.7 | 75.9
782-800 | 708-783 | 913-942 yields 0.03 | 82.3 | 61.4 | 77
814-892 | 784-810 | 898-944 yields -0.12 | 72.9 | 67.1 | 70.3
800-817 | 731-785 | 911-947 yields 0.09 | 82.8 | 61.4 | 76.5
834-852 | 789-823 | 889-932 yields -0.05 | 71.2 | 74.7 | 72.4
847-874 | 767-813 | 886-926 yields -0.10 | 75.5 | 77.8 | 76.9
